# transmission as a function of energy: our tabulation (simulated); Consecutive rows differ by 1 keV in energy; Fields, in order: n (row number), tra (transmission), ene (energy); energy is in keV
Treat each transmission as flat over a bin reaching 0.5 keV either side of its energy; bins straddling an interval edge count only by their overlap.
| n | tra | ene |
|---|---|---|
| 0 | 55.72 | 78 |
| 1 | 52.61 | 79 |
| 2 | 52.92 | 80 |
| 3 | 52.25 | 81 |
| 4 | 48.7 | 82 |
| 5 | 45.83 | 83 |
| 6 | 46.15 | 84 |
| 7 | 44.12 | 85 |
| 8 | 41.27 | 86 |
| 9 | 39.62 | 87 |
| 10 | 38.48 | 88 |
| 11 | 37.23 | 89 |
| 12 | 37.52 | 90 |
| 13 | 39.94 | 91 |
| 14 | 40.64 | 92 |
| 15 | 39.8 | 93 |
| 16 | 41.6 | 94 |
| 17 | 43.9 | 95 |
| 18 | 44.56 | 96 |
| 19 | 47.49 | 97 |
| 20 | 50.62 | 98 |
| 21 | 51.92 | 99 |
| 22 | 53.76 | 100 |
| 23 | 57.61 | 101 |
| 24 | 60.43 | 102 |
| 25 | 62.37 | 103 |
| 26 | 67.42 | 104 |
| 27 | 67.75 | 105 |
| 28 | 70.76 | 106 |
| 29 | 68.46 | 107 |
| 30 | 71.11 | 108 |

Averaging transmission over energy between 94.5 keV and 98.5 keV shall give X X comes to 46.6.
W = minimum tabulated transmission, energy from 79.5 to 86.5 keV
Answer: 41.27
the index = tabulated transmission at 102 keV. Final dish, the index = 60.43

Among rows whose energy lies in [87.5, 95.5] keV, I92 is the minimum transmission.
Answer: 37.23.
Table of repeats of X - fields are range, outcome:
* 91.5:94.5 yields 40.7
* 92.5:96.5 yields 42.5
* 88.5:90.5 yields 37.4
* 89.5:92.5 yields 39.4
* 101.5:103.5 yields 61.4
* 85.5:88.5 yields 39.8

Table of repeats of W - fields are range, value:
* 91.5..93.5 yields 39.8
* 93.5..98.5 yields 41.6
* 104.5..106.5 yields 67.75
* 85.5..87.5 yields 39.62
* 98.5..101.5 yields 51.92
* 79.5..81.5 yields 52.25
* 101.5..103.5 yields 60.43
